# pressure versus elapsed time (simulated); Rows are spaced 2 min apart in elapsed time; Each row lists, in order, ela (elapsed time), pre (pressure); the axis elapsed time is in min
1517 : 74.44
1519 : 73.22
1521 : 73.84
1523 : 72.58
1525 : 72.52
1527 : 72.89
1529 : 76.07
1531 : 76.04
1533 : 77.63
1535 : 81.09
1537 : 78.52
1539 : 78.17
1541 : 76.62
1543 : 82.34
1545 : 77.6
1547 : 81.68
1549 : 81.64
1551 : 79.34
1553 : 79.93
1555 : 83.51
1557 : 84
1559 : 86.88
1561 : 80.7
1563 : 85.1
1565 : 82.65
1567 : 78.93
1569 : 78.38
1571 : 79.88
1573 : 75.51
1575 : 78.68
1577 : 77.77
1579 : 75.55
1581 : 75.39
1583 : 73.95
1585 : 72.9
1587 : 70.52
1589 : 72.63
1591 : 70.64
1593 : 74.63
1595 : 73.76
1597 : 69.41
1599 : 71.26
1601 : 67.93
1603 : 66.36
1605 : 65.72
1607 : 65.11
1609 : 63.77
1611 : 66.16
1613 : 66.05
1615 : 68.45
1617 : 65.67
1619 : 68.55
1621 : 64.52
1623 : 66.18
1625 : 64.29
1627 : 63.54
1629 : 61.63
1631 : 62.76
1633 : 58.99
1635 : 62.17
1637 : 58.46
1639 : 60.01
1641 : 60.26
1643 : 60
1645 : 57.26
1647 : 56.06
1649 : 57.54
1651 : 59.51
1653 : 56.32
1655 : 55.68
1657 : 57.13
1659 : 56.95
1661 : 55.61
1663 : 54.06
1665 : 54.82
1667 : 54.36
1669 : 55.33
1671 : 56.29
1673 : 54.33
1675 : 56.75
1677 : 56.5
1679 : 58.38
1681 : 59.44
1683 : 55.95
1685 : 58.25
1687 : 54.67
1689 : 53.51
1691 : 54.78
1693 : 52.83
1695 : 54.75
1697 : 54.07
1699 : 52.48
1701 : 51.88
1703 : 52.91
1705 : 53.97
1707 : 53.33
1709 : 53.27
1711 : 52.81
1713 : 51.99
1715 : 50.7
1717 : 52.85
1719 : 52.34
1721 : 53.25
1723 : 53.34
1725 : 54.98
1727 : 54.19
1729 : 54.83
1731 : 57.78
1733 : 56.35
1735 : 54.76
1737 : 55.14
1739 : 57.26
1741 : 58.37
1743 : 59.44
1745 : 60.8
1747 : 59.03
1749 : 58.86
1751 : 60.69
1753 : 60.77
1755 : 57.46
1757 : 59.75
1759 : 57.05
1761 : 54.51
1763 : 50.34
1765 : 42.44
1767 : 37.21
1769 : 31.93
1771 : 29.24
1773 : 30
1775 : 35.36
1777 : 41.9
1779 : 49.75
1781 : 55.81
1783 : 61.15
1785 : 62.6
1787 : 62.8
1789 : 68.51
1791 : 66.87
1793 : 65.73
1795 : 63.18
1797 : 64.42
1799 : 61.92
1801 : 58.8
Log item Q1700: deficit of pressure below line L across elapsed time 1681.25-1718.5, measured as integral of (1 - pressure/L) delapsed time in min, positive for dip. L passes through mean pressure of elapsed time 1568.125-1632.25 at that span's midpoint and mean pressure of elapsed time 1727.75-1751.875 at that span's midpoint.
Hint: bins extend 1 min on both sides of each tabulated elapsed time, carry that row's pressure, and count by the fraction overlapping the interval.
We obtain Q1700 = 4.56 min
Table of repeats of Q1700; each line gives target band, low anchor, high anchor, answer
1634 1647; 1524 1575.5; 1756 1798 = 1.7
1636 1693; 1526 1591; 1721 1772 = 6.8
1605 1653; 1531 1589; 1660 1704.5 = 2.3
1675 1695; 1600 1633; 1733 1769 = 1.3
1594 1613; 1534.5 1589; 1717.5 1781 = 1.4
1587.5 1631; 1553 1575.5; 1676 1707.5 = 2.8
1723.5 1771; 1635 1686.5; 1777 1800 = 4.6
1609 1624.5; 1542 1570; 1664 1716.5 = 0.7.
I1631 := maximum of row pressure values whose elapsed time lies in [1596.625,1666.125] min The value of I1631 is 71.26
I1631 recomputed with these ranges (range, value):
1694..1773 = 60.8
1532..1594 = 86.88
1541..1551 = 82.34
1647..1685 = 59.51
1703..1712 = 53.97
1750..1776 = 60.77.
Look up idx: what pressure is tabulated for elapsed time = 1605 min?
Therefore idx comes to 65.72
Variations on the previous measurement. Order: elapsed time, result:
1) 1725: 54.98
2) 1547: 81.68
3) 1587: 70.52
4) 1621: 64.52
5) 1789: 68.51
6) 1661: 55.61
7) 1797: 64.42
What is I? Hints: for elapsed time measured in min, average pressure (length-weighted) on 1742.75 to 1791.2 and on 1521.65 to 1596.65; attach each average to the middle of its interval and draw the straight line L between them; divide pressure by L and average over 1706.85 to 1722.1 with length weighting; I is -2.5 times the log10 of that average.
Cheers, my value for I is 0.12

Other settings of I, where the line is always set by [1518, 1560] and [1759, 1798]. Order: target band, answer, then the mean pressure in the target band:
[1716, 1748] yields 0.013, 55.9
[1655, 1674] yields 0.160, 55.4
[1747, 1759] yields -0.095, 59.3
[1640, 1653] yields 0.140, 58.3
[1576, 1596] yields -0.010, 73.8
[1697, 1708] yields 0.134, 53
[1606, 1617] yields 0.069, 65.9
